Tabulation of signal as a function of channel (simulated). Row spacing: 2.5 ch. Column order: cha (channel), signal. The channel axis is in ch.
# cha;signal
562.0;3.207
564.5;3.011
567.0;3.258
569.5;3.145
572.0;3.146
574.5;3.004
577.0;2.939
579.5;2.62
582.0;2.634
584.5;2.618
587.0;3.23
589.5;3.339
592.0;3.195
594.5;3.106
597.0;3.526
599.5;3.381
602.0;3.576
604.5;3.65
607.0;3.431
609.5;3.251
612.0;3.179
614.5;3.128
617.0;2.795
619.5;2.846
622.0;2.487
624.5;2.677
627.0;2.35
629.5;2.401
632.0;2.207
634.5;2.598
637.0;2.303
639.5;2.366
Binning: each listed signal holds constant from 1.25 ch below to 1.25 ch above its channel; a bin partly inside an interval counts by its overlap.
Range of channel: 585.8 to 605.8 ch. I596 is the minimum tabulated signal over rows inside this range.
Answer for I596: 3.106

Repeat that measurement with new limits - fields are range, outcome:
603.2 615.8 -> 3.128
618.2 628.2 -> 2.35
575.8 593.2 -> 2.618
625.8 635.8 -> 2.207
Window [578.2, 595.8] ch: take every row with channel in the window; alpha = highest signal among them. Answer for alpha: 3.339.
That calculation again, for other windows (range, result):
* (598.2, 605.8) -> 3.65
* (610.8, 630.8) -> 3.179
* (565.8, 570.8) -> 3.258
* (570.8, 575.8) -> 3.146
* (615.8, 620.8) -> 2.846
